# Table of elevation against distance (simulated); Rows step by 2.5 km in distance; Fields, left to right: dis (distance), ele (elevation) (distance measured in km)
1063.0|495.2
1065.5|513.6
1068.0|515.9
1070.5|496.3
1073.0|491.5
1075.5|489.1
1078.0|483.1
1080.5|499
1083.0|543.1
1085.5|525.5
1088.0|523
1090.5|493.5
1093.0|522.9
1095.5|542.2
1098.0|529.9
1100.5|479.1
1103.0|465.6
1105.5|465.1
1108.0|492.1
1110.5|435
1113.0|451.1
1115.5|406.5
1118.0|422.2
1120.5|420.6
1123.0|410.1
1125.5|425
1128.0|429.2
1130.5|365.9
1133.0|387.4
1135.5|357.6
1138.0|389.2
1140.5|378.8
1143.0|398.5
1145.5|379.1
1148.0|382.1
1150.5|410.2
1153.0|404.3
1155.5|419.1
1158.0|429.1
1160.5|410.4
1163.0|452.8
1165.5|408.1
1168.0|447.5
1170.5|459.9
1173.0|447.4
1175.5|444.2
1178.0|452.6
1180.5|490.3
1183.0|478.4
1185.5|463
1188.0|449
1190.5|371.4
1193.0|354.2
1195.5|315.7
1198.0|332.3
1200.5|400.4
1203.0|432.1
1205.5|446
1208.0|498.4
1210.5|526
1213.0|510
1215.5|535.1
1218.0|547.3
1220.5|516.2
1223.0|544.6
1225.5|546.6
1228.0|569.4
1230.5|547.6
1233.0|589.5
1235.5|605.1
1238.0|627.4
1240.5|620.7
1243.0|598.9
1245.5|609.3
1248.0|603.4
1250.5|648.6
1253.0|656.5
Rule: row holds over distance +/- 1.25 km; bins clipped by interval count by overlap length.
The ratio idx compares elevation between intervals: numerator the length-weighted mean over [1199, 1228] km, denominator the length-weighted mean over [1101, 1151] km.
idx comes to 1.21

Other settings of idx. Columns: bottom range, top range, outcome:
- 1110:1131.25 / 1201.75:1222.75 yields 1.20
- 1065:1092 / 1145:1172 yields 0.83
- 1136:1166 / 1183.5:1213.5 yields 1.05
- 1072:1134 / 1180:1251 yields 1.09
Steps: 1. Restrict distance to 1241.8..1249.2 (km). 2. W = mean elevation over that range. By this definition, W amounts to 604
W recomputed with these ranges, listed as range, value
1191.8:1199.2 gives 334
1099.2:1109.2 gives 476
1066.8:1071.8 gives 506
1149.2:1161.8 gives 415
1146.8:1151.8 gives 396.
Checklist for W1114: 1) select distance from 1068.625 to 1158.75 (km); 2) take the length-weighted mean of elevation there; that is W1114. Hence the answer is 449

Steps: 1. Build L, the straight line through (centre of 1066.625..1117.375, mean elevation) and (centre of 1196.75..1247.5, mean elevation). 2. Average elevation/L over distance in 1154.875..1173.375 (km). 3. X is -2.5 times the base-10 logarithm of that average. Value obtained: 0.18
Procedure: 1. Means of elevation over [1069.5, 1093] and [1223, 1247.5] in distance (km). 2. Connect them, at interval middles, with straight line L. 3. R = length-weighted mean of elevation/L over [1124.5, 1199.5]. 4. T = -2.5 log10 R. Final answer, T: 0.315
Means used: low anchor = 506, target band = 411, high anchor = 589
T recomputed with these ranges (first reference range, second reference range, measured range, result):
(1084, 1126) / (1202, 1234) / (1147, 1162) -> 0.20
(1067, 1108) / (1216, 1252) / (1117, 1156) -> 0.31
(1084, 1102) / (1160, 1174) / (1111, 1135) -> 0.18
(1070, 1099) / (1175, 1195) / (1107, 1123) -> 0.13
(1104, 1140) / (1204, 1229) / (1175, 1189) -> 0.05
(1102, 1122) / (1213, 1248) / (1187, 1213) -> 0.28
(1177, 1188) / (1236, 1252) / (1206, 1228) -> 0.05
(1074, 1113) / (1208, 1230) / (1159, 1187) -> 0.16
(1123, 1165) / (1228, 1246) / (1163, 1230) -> 0.11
